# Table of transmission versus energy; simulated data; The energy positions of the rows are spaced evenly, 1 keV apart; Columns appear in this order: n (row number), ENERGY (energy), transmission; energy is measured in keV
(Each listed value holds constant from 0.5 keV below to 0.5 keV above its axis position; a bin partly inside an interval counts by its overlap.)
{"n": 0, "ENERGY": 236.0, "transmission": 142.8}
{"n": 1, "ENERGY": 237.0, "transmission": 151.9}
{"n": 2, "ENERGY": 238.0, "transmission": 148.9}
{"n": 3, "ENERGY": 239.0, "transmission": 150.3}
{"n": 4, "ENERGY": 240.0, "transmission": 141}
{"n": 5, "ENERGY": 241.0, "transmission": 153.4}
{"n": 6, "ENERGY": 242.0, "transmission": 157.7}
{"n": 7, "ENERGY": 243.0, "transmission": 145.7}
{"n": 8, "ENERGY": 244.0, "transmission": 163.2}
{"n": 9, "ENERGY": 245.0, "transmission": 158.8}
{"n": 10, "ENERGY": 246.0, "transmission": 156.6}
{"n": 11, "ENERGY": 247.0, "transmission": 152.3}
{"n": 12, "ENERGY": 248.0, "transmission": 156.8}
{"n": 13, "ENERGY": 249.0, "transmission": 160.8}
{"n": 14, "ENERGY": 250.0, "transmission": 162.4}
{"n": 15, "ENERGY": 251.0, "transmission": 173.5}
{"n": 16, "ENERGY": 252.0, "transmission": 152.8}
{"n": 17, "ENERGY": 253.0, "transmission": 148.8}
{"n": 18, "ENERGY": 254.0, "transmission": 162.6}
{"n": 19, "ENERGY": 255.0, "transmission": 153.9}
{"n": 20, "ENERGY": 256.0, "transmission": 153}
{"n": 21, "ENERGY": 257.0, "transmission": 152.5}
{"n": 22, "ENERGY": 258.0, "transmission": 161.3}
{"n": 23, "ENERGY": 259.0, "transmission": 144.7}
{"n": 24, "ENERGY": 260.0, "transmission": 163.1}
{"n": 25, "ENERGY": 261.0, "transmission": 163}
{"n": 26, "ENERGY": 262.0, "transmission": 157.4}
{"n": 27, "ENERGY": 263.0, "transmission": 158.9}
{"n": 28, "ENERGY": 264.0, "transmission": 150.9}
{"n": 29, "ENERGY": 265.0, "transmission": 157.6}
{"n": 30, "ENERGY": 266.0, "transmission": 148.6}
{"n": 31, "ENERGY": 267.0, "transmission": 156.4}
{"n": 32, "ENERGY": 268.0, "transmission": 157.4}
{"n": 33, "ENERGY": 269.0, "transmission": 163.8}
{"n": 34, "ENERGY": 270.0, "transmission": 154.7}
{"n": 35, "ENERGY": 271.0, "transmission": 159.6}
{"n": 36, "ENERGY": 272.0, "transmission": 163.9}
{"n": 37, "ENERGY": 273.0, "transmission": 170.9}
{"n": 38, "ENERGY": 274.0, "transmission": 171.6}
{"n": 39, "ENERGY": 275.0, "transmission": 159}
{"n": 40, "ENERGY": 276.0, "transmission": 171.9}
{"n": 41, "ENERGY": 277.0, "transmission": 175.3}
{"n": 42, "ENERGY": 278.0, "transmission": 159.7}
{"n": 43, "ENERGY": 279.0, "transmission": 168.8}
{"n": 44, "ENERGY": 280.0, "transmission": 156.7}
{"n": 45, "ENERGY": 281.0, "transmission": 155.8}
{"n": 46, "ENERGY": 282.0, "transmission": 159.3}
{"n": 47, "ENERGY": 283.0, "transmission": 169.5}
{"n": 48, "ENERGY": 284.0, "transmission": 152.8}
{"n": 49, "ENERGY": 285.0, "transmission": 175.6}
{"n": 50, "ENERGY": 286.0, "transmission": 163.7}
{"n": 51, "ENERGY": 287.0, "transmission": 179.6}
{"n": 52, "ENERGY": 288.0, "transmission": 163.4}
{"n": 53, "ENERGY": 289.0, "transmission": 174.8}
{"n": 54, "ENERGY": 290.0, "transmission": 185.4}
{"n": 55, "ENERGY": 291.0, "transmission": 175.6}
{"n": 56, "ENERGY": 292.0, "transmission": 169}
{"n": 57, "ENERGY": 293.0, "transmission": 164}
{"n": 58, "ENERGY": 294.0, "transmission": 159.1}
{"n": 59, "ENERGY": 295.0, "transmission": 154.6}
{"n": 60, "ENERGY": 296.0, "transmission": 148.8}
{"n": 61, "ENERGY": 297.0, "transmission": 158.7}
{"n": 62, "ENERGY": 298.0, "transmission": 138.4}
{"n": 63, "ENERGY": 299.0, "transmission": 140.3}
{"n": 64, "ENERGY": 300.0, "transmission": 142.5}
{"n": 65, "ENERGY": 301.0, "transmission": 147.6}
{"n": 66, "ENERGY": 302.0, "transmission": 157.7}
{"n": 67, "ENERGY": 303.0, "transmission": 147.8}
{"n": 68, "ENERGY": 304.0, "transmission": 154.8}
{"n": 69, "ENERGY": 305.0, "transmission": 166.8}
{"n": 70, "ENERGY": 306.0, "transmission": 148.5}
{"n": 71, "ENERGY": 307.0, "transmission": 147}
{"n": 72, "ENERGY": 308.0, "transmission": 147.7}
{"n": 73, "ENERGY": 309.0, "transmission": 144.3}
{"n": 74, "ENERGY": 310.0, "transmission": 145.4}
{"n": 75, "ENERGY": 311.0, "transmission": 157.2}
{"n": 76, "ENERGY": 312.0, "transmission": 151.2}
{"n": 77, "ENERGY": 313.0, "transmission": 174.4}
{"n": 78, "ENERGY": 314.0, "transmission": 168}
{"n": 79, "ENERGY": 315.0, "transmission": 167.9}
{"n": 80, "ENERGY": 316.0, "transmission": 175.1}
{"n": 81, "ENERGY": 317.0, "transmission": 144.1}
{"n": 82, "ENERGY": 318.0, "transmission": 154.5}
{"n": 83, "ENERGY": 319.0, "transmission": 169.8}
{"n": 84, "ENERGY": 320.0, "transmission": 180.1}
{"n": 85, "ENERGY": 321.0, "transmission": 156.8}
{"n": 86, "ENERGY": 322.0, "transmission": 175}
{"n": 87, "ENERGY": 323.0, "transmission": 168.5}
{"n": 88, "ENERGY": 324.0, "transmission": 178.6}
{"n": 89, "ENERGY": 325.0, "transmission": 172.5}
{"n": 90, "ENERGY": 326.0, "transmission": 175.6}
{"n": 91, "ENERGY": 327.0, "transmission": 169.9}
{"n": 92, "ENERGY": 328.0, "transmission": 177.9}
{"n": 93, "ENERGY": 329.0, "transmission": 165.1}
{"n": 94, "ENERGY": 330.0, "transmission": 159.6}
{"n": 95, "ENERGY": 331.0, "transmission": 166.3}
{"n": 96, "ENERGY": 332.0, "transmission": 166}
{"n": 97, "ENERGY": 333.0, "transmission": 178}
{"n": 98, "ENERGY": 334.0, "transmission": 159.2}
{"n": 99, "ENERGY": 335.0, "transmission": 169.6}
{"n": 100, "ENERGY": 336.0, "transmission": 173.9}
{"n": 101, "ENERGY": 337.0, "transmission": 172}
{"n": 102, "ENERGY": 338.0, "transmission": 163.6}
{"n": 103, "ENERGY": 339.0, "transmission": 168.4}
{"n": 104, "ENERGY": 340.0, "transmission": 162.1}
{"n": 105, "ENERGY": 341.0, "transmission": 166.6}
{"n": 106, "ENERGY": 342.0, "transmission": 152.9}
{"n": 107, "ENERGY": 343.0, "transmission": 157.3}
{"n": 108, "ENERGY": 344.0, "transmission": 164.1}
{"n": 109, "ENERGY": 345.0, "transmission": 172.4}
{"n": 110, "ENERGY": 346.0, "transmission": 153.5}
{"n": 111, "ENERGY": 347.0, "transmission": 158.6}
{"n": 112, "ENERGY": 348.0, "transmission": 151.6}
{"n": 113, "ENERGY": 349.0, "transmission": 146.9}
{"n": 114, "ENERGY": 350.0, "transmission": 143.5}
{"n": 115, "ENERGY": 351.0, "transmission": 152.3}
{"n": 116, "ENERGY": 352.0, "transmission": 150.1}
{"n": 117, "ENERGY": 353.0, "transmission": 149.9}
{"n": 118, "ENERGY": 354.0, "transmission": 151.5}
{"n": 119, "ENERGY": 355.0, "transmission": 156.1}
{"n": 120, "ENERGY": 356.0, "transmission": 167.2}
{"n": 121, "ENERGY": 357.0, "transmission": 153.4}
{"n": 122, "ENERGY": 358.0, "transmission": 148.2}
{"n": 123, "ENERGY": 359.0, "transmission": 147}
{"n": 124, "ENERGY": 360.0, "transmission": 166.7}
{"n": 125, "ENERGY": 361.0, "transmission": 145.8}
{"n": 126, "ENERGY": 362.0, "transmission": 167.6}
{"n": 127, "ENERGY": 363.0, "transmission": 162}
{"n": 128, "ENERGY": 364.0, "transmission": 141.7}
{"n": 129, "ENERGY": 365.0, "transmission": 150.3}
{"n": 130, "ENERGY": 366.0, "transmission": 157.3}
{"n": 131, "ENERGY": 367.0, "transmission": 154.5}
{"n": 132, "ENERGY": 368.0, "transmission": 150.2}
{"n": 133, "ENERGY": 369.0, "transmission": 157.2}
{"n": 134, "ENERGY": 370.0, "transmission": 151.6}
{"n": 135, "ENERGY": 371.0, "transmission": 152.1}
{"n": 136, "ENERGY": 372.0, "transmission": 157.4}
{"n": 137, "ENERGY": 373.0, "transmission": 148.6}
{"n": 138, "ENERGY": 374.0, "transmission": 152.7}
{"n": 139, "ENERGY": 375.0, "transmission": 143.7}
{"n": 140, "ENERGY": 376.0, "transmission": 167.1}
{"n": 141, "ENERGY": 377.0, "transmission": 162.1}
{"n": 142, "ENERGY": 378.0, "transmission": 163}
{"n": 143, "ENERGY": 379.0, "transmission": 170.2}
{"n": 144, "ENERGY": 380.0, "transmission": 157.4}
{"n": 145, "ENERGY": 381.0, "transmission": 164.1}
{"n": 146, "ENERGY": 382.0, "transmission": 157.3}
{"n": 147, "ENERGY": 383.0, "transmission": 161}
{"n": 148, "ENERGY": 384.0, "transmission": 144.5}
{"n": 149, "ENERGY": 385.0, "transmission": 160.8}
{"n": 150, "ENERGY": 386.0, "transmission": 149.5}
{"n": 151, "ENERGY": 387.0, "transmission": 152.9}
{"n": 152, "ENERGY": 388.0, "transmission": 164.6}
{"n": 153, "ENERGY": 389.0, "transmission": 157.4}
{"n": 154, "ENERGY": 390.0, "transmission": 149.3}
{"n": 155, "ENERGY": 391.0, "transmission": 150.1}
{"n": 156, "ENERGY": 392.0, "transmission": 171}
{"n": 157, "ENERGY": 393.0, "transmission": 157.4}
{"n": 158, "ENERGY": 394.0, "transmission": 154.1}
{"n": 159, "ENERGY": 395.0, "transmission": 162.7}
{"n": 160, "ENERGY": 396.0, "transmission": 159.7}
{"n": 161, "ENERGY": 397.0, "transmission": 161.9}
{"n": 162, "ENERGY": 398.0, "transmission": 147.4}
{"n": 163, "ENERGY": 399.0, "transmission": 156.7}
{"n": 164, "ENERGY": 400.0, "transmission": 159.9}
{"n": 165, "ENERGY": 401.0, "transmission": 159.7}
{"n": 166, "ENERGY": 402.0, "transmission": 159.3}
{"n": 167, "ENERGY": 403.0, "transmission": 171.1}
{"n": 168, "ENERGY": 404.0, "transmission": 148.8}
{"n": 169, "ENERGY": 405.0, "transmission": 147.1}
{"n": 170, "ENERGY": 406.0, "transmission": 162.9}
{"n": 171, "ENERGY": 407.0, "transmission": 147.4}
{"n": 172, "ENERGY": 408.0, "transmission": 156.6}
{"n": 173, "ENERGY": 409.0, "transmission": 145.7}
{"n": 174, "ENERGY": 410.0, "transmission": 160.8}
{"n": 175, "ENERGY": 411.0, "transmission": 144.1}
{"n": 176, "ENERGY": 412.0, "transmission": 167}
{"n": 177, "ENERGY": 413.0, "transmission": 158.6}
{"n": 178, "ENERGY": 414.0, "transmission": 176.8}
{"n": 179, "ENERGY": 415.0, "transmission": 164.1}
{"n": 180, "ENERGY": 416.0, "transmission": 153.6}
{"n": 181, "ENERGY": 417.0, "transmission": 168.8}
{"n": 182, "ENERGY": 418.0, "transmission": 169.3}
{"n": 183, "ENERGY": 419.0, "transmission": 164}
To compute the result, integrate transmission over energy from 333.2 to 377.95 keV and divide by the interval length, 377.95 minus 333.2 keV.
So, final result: 157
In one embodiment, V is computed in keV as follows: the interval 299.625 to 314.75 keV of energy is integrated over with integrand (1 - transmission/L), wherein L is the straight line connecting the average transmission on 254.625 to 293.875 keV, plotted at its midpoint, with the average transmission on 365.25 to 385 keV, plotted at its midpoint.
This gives 0.6 keV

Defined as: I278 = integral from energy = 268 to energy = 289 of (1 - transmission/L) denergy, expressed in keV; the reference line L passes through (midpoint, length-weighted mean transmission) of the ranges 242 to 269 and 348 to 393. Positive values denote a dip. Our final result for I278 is -1.1 keV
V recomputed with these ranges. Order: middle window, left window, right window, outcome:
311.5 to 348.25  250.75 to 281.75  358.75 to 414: -1.89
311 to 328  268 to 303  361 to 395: -0.83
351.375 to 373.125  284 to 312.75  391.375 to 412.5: 0.46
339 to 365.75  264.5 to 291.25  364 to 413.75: 0.60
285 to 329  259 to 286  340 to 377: -0.81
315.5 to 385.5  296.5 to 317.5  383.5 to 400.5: -2.32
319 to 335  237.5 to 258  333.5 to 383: -1.33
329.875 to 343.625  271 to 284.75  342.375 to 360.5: -0.76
